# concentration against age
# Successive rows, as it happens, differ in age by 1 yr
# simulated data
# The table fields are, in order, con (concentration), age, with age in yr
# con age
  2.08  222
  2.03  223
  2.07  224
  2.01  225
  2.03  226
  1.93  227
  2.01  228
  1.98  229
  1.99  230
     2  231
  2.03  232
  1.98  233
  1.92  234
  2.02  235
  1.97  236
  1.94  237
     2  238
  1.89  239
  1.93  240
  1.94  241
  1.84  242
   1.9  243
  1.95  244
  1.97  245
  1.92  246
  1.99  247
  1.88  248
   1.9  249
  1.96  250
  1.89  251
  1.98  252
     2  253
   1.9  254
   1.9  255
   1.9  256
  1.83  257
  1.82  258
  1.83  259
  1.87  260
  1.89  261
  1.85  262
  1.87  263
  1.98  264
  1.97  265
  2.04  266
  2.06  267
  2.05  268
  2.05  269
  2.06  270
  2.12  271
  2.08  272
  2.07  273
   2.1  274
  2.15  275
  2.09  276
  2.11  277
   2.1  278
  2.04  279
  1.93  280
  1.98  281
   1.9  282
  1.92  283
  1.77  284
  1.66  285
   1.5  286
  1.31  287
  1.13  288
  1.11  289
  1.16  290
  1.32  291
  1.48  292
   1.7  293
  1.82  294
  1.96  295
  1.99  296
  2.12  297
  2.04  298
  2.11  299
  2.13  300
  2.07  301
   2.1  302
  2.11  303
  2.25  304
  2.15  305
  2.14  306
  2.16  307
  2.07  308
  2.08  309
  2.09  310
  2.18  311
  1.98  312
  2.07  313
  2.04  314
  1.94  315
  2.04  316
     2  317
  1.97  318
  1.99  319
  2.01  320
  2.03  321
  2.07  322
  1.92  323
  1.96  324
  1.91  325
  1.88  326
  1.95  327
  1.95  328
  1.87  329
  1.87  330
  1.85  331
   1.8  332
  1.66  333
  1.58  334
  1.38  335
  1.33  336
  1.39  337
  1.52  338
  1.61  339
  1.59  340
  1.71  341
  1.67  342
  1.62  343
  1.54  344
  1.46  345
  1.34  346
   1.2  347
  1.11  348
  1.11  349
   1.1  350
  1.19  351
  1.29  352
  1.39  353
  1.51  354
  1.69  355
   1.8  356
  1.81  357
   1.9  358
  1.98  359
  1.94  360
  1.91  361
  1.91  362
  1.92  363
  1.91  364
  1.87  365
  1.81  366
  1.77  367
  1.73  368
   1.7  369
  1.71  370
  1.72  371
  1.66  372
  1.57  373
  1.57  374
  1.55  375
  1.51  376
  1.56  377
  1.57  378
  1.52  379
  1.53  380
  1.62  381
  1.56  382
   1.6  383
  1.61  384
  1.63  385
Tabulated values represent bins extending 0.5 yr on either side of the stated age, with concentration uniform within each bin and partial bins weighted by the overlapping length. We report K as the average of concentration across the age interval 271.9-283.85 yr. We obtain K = 2.03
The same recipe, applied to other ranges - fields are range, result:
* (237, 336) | 1.91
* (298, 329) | 2.04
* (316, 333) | 1.93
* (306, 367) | 1.76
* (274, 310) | 1.88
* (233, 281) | 1.97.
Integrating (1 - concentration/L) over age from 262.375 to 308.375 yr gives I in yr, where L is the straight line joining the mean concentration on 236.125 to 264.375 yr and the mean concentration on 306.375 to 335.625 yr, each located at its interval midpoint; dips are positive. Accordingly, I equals 0.3 yr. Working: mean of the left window 1.91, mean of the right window 1.94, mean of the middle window 1.91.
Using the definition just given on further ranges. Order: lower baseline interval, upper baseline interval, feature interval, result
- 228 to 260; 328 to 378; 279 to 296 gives 1.71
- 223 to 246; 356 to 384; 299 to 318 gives -2.64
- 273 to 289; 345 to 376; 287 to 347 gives -2.97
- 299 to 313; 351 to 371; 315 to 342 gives 2.30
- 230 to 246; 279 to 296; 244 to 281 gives -3.92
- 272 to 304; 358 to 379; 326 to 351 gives 3.27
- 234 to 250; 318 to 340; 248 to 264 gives 0.14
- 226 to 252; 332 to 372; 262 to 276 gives -1.37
